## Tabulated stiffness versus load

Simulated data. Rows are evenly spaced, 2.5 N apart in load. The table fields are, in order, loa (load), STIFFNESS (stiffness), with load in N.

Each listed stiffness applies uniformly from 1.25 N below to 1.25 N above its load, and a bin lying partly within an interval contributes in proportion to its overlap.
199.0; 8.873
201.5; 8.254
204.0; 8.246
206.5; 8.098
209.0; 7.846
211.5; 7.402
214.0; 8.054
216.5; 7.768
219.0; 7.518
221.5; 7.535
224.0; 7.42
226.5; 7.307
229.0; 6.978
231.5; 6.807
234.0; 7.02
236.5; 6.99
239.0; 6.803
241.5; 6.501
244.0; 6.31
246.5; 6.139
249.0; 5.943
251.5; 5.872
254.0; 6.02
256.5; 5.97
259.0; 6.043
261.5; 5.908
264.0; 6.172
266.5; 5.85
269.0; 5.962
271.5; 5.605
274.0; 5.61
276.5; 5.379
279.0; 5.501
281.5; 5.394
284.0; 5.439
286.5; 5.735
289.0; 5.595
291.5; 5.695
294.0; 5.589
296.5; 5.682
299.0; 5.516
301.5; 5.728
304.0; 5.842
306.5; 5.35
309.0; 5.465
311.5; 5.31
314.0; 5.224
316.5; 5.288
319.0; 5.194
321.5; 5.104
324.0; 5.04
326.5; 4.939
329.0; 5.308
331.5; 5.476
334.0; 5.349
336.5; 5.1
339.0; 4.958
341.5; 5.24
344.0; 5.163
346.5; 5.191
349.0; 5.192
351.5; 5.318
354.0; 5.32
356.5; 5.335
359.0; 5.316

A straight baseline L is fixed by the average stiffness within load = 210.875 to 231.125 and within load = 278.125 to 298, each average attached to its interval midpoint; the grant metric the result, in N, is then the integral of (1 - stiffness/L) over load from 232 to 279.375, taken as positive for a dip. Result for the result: 2.8 N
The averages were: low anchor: 7.47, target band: 6.11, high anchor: 5.58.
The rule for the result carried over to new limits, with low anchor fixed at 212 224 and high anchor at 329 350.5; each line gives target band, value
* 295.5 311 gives 0.96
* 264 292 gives 3.56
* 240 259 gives 2.49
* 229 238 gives 0.51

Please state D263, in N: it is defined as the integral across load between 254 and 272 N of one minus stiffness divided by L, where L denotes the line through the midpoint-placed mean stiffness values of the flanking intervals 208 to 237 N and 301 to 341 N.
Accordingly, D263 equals 1.6 N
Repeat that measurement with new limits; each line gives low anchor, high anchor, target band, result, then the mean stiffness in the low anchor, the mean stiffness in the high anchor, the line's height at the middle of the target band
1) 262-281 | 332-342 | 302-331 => 0.3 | 5.72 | 5.18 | 5.35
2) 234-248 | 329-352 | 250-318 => 3.8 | 6.58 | 5.22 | 5.99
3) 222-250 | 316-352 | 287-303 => 0.5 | 6.78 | 5.19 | 5.82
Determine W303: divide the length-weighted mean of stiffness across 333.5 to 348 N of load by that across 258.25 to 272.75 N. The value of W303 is 0.87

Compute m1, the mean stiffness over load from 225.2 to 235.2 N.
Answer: 7.03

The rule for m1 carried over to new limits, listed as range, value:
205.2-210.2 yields 7.98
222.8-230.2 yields 7.24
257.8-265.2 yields 6.04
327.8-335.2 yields 5.38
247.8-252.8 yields 5.91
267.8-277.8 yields 5.64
